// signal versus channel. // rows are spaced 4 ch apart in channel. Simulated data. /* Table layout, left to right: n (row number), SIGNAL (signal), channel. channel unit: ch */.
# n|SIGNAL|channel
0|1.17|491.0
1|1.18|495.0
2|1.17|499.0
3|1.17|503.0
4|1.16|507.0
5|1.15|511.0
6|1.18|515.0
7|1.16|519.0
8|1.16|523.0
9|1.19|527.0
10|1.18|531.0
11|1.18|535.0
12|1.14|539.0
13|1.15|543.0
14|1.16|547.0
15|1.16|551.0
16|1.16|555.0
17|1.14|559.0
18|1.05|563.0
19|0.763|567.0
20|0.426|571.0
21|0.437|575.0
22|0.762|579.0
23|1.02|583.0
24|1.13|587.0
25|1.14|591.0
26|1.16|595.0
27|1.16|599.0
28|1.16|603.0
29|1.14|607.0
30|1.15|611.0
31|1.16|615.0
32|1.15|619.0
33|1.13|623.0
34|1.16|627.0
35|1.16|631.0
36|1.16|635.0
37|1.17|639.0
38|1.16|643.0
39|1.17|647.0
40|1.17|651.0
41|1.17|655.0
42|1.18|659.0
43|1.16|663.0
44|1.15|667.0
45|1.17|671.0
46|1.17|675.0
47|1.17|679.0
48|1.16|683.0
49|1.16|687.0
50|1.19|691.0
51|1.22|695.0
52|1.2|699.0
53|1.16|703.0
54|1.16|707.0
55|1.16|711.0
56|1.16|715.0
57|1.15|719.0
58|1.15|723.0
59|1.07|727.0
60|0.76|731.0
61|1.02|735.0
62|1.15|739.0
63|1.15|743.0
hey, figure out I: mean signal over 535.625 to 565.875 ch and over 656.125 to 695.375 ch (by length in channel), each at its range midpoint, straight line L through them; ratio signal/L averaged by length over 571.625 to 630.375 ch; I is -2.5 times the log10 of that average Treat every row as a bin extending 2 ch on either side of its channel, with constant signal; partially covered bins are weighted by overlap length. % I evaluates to 0.10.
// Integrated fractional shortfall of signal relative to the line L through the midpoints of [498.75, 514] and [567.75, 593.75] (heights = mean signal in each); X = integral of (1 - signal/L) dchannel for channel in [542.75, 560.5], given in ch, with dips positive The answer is -3.6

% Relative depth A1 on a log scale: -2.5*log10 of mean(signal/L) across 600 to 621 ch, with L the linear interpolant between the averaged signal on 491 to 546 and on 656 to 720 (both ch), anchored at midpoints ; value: 0.02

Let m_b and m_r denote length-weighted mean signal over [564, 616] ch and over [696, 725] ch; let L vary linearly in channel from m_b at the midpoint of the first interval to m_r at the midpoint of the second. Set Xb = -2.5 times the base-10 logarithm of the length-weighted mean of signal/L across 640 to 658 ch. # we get -0.10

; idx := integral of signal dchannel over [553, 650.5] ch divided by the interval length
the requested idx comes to 1.05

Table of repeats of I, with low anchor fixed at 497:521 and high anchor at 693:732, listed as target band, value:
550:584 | 0.31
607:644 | -0.01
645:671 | -0.03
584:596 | 0.02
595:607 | -0.01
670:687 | -0.03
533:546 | 0.00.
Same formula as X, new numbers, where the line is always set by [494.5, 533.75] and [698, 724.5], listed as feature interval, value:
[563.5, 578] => 6.93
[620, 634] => 0.17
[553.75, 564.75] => 0.50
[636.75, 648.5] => -0.02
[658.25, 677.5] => -0.03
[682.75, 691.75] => -0.05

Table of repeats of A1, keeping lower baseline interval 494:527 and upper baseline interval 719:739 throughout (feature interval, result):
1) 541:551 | -0.01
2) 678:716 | -0.12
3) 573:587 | 0.37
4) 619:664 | -0.07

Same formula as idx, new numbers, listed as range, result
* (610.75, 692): 1.16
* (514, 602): 1.05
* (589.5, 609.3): 1.15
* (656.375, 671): 1.16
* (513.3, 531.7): 1.17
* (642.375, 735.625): 1.14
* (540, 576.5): 0.951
